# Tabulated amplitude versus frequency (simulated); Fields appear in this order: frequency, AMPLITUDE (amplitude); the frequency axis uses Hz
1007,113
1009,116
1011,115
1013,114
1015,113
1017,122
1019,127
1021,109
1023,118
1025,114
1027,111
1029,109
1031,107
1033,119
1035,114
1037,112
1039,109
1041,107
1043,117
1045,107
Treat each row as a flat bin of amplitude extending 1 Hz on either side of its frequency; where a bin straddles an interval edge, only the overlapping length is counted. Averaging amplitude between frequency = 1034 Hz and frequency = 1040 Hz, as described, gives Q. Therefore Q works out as 112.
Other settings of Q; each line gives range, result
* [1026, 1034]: 112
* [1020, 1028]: 113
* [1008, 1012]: 116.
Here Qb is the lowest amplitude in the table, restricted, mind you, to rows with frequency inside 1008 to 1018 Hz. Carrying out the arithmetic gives 113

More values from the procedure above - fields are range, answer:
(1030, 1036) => 107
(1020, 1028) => 109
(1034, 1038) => 112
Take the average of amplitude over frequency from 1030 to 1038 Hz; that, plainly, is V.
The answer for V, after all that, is 113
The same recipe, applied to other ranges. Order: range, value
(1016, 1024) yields 119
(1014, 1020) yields 121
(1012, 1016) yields 114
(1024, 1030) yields 111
